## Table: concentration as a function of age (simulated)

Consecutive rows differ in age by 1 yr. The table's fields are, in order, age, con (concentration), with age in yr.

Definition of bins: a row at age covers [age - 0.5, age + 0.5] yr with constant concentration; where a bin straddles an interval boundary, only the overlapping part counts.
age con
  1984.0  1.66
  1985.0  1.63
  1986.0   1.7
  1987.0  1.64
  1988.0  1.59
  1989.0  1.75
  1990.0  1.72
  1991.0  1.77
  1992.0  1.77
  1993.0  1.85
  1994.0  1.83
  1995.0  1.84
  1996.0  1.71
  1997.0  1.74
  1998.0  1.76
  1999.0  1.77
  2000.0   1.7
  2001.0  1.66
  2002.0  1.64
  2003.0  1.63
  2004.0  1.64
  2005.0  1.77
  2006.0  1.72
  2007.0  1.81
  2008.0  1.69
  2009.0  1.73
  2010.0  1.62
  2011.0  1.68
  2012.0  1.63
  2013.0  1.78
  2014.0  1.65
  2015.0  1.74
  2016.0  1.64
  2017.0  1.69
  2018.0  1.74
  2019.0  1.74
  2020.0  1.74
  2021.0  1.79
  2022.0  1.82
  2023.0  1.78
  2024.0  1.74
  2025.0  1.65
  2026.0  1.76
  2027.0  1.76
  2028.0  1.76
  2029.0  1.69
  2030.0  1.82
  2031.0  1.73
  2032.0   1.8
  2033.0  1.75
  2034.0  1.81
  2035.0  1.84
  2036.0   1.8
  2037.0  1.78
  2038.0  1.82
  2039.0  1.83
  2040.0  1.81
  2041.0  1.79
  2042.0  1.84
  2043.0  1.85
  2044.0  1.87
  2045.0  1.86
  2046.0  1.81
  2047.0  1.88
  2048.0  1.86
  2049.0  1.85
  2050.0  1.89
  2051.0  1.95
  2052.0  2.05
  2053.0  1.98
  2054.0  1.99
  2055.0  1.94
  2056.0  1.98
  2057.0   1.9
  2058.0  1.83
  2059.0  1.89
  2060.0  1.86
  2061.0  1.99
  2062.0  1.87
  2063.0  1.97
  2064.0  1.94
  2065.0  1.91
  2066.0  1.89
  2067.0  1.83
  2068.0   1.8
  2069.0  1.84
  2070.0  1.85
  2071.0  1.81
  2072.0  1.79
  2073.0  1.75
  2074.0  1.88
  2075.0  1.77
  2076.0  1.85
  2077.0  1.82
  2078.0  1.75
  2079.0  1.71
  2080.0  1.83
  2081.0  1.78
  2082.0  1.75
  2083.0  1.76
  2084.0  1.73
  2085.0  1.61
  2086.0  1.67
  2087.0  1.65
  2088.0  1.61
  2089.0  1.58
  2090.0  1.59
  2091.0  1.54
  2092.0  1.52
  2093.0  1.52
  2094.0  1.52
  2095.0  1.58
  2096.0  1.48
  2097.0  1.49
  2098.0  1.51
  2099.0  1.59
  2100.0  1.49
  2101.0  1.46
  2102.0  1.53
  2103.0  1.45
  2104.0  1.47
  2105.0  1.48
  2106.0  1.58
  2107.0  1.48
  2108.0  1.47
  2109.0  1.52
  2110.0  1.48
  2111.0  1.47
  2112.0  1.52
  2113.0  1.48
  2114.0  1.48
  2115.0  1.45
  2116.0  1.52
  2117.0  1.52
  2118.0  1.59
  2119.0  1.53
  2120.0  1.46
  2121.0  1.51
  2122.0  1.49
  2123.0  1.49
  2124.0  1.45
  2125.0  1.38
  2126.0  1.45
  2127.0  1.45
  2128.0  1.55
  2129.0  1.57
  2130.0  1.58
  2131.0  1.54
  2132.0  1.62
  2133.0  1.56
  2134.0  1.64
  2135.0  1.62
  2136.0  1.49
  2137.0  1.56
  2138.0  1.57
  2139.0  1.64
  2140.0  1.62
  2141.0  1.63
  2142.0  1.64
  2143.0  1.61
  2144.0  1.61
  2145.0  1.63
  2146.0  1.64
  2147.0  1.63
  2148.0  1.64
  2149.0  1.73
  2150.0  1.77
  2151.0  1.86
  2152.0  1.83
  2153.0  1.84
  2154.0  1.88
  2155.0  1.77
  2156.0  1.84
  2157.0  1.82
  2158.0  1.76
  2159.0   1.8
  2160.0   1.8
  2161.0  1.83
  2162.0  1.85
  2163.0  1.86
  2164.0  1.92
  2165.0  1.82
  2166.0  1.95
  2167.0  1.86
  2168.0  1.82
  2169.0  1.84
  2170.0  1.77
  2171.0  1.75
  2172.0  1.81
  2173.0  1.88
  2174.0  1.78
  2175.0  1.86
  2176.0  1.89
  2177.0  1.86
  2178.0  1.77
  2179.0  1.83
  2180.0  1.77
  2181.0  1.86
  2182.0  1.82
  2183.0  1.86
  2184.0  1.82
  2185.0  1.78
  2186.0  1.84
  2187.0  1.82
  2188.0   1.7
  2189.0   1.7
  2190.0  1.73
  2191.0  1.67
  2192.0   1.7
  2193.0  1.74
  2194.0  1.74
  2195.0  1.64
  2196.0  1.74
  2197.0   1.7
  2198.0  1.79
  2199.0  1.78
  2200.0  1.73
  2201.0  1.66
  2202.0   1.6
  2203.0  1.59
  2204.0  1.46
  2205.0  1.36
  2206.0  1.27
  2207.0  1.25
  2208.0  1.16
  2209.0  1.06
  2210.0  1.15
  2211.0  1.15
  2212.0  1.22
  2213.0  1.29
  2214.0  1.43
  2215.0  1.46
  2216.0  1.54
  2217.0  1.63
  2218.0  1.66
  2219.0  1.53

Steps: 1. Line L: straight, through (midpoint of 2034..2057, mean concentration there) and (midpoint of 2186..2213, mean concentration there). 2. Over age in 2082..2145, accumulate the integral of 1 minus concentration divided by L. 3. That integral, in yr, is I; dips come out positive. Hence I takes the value 6.7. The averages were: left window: 1.88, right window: 1.54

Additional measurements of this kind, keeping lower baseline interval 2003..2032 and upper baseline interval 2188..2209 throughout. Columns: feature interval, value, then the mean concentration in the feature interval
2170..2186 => -2.2 yr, 1.82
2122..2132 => 0.9 yr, 1.5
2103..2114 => 1.1 yr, 1.49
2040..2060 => -2.3 yr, 1.89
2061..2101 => -0.8 yr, 1.71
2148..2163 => -1.7 yr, 1.81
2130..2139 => 0.3 yr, 1.58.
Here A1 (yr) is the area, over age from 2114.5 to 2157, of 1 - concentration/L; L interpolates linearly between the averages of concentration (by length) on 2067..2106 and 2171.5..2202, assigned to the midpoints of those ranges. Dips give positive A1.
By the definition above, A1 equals 2.63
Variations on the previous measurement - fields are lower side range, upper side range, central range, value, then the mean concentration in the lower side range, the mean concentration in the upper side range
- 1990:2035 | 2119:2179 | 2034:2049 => -0.9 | 1.74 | 1.7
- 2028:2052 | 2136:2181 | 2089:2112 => 3.6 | 1.83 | 1.77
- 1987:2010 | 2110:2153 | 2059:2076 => -2.2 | 1.73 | 1.57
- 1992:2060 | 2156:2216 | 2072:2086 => -0.1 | 1.79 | 1.68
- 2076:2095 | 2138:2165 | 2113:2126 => 1.7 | 1.67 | 1.75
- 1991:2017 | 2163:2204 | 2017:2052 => -1.5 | 1.72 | 1.78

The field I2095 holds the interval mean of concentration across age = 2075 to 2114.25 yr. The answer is 1.59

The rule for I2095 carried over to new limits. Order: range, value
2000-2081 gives 1.8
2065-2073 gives 1.83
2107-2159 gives 1.6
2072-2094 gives 1.7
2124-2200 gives 1.73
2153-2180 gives 1.83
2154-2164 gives 1.82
